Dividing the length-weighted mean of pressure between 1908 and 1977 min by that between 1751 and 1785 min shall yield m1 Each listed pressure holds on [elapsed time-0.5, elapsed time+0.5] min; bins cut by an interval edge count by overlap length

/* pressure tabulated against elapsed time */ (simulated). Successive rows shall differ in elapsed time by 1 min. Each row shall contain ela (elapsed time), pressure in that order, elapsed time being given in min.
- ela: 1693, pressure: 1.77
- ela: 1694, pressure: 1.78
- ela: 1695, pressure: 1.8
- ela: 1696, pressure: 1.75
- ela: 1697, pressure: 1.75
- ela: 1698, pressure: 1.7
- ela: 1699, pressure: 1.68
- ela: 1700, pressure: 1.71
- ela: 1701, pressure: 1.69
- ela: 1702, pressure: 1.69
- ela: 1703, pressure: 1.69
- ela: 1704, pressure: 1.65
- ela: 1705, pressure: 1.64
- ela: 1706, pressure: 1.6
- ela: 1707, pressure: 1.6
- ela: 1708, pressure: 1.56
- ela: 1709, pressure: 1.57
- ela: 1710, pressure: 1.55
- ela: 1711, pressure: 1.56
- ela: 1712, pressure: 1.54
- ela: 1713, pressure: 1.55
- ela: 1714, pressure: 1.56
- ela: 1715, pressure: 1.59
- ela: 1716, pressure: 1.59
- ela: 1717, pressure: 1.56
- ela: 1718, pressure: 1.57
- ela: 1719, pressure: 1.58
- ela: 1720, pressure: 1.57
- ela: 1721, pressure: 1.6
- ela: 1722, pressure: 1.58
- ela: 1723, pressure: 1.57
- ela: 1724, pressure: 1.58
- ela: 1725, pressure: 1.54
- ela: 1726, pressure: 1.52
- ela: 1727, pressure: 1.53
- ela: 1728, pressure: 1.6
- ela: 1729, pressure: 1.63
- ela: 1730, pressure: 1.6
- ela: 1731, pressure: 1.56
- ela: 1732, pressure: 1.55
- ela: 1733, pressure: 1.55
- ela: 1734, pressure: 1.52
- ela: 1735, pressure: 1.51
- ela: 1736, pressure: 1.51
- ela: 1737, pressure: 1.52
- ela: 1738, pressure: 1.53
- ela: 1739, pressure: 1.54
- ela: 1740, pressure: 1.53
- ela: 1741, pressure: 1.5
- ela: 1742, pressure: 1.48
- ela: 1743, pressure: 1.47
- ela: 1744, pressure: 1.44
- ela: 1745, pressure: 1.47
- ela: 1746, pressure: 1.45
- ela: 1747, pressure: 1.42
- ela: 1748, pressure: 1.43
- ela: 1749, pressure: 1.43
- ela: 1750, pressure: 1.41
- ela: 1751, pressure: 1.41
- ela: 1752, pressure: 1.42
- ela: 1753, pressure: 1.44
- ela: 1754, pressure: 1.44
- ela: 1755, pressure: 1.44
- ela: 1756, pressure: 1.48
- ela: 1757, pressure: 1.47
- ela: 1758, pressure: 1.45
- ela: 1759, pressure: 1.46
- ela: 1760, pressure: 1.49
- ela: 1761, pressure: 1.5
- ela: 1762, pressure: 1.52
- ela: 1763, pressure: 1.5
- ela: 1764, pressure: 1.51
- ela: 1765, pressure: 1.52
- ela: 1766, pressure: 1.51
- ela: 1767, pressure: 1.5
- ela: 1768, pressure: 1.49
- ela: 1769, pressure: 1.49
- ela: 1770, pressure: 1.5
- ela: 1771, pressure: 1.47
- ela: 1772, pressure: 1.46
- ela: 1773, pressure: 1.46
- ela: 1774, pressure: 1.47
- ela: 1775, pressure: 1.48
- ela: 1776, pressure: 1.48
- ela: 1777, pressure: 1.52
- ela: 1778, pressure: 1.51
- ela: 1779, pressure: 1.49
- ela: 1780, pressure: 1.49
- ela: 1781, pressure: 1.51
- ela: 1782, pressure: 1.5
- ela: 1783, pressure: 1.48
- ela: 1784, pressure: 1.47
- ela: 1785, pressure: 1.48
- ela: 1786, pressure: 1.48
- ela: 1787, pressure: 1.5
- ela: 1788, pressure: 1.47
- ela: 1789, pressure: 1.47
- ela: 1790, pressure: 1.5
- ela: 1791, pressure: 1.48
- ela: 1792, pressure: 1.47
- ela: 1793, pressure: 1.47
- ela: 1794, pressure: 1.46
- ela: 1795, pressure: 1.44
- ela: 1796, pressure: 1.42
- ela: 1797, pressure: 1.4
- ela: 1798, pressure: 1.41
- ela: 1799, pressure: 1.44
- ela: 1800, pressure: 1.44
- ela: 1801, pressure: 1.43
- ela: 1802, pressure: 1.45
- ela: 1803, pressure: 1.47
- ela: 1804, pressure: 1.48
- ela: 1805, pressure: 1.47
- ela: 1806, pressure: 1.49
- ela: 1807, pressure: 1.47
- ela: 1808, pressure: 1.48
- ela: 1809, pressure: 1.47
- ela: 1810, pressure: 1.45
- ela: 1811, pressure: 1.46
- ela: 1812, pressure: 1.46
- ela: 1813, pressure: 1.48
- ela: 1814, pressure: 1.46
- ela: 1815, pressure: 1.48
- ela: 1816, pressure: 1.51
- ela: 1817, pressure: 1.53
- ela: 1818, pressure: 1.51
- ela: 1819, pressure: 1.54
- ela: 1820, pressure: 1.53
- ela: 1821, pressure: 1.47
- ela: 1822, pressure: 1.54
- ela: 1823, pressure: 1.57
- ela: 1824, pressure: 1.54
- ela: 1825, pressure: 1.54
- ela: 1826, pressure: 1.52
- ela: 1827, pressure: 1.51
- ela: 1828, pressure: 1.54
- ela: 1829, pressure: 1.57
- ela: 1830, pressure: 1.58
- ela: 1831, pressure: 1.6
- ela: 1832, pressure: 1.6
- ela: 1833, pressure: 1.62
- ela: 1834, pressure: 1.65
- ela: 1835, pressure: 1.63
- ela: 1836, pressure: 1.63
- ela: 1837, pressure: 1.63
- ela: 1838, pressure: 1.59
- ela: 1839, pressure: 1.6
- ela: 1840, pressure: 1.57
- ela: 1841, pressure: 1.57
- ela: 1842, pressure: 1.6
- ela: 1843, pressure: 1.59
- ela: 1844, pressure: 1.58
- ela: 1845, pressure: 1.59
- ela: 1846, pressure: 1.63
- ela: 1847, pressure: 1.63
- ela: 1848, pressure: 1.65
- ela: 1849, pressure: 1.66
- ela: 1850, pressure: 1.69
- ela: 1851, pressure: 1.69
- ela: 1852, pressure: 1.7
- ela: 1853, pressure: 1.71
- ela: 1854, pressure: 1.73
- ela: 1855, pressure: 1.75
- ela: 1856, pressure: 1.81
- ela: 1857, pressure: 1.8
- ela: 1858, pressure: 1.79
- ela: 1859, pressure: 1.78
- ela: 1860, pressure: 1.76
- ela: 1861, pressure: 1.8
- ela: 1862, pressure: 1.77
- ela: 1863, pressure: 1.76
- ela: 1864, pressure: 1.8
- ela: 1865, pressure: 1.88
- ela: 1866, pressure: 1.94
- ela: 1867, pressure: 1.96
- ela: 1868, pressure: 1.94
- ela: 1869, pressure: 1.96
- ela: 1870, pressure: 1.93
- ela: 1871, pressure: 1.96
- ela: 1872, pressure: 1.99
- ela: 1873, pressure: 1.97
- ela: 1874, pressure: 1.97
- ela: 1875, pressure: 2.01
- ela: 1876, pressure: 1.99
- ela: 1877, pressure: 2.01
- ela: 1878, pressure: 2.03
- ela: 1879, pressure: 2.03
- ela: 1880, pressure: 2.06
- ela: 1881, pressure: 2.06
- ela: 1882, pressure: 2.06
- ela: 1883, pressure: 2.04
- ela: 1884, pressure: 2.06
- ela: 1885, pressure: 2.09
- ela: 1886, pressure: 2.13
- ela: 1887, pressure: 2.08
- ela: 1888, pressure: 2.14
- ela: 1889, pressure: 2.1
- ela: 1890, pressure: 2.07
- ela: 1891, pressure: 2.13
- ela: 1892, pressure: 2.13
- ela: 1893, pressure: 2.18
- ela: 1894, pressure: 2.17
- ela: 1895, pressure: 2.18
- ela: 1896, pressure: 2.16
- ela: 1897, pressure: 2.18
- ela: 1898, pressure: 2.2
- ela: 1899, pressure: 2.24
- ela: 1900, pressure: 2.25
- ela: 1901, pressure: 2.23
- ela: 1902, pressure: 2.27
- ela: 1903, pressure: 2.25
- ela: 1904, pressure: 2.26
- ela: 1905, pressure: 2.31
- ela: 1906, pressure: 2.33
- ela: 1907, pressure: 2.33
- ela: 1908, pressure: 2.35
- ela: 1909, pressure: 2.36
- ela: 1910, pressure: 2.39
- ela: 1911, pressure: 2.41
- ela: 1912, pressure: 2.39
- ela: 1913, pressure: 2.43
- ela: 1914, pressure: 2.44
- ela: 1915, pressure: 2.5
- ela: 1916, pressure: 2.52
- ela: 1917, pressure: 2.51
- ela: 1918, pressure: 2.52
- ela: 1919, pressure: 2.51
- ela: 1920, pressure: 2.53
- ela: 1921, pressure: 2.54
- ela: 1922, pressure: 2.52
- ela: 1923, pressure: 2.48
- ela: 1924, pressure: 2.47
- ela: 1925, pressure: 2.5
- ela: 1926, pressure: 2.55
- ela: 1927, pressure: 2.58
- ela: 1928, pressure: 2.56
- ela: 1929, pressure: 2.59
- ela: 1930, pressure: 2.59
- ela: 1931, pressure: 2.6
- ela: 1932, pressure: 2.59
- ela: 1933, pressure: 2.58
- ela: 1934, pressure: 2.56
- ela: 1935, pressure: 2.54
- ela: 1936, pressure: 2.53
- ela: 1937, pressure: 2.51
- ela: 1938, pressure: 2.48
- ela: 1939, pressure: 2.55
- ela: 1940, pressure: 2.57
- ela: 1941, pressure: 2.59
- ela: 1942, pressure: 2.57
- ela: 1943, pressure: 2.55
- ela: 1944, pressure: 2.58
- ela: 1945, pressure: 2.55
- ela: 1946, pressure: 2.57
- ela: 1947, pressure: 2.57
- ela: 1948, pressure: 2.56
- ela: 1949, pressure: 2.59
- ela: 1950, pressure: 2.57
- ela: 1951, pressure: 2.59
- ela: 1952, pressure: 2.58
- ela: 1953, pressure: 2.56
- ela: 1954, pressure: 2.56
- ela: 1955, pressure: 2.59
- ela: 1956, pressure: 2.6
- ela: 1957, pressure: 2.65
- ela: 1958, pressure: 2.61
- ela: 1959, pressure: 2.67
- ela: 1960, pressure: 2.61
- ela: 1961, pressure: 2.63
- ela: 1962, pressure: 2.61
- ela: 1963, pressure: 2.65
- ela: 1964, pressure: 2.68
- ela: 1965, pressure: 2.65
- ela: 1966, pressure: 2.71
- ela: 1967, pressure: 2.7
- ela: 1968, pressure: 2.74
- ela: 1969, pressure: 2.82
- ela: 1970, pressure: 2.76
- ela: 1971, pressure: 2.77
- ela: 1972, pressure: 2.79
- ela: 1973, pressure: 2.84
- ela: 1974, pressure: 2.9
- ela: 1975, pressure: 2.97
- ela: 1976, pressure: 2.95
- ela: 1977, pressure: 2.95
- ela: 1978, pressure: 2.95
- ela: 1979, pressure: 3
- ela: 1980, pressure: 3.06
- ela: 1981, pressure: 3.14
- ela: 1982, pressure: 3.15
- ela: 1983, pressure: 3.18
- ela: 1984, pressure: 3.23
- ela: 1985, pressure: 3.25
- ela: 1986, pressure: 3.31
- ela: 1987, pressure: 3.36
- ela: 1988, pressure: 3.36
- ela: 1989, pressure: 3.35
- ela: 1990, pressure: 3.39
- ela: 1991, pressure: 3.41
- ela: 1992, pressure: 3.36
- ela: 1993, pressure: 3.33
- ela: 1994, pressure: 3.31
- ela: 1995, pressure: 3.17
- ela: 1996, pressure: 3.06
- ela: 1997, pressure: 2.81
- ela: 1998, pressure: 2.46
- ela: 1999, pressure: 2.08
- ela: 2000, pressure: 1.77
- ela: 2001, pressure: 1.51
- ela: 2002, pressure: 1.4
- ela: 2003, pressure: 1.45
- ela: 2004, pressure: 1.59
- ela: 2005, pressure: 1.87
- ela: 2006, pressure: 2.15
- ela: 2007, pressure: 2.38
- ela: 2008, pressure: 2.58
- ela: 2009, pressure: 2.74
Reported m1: 1.8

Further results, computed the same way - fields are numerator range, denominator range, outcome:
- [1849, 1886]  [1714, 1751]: 1.24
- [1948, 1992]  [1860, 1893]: 1.44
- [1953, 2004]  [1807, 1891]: 1.61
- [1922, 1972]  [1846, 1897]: 1.34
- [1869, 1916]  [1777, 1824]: 1.47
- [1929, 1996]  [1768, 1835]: 1.88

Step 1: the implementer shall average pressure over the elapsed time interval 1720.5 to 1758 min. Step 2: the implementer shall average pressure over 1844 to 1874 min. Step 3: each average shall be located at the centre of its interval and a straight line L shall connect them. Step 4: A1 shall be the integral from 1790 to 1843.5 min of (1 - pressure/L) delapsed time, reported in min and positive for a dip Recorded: 5.59 min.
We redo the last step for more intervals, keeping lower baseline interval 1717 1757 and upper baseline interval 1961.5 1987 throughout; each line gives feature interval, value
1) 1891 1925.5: 2.4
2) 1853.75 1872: 3.3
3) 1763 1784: 2.9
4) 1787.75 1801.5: 3.0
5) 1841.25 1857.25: 3.7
